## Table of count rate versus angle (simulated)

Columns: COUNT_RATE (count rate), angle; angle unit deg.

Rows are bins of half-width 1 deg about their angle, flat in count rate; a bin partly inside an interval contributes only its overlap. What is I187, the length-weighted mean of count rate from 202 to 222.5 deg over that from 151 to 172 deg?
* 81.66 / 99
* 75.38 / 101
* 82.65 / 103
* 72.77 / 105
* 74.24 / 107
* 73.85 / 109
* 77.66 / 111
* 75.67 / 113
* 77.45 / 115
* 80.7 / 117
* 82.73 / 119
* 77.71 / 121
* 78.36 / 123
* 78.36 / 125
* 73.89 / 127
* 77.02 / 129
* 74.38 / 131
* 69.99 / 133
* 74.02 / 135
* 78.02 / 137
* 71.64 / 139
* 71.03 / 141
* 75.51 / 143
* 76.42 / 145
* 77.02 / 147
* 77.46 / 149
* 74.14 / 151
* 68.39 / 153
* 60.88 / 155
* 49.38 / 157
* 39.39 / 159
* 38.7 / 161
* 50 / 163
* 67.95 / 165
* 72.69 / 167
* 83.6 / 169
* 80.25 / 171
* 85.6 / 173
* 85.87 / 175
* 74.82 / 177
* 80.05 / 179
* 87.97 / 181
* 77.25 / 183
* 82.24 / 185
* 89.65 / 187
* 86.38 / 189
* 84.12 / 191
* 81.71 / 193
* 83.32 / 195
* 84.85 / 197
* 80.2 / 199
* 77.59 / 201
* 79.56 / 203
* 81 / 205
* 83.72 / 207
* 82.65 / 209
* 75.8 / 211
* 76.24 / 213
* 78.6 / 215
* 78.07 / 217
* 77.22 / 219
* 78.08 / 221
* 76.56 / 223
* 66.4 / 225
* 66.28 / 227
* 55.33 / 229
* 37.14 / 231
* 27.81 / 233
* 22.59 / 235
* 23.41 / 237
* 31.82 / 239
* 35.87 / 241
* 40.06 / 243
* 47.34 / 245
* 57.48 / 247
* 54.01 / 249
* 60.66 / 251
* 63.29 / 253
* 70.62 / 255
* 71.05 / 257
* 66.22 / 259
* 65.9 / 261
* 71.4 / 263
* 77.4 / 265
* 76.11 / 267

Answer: 1.28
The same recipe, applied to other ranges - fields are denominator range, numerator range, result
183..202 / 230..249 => 0.44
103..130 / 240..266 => 0.78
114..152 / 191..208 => 1.07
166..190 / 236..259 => 0.62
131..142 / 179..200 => 1.14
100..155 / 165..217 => 1.07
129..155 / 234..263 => 0.70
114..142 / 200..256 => 0.80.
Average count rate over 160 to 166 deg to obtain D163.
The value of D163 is 52.2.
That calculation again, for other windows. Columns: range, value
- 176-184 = 80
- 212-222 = 77.6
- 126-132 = 75.1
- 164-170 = 74.7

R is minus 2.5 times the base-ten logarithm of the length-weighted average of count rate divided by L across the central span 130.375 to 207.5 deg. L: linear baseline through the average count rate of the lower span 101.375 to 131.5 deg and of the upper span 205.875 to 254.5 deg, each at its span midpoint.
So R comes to -0.102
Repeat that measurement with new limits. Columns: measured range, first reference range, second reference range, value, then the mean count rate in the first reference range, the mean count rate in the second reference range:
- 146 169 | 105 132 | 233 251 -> 0.05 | 76.9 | 39.6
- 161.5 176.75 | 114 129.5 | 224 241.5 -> -0.19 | 78.3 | 40.9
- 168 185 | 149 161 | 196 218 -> -0.22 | 58.4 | 79.8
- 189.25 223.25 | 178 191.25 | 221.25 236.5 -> -0.19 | 83.9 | 50.8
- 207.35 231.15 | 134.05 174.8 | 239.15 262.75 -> -0.18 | 68.9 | 57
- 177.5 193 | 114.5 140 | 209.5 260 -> -0.25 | 76.5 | 57.8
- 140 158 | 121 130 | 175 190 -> 0.14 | 77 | 82.8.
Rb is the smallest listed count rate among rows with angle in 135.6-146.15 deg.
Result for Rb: 71.03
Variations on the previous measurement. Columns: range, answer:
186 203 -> 77.59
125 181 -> 38.7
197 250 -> 22.59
